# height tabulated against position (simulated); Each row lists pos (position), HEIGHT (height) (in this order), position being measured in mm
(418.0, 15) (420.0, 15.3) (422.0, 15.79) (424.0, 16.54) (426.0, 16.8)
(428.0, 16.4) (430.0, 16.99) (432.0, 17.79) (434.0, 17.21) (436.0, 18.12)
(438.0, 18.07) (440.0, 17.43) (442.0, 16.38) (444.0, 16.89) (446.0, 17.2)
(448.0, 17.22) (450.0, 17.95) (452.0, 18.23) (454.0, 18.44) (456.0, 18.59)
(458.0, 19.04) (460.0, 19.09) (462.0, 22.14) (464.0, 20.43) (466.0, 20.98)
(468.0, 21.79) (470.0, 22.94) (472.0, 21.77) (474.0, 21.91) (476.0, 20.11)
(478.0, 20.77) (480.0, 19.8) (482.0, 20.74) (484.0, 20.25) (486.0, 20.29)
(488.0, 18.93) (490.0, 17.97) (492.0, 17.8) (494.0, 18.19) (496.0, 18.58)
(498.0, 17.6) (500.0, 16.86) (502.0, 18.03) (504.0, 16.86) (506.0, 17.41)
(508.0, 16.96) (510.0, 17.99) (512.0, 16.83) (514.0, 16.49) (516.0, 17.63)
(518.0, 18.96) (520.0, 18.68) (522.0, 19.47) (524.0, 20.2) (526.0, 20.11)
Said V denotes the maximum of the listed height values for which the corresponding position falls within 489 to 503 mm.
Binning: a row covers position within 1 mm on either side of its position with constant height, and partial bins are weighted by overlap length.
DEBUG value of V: 18.58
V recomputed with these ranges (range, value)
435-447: 18.12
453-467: 22.14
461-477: 22.94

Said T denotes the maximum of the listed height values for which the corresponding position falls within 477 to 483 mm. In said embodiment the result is 20.77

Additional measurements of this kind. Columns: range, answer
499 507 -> 18.03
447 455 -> 18.44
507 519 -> 18.96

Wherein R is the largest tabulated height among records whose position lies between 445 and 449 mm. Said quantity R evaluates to 17.22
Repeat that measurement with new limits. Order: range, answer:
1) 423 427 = 16.8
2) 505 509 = 17.41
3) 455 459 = 19.04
